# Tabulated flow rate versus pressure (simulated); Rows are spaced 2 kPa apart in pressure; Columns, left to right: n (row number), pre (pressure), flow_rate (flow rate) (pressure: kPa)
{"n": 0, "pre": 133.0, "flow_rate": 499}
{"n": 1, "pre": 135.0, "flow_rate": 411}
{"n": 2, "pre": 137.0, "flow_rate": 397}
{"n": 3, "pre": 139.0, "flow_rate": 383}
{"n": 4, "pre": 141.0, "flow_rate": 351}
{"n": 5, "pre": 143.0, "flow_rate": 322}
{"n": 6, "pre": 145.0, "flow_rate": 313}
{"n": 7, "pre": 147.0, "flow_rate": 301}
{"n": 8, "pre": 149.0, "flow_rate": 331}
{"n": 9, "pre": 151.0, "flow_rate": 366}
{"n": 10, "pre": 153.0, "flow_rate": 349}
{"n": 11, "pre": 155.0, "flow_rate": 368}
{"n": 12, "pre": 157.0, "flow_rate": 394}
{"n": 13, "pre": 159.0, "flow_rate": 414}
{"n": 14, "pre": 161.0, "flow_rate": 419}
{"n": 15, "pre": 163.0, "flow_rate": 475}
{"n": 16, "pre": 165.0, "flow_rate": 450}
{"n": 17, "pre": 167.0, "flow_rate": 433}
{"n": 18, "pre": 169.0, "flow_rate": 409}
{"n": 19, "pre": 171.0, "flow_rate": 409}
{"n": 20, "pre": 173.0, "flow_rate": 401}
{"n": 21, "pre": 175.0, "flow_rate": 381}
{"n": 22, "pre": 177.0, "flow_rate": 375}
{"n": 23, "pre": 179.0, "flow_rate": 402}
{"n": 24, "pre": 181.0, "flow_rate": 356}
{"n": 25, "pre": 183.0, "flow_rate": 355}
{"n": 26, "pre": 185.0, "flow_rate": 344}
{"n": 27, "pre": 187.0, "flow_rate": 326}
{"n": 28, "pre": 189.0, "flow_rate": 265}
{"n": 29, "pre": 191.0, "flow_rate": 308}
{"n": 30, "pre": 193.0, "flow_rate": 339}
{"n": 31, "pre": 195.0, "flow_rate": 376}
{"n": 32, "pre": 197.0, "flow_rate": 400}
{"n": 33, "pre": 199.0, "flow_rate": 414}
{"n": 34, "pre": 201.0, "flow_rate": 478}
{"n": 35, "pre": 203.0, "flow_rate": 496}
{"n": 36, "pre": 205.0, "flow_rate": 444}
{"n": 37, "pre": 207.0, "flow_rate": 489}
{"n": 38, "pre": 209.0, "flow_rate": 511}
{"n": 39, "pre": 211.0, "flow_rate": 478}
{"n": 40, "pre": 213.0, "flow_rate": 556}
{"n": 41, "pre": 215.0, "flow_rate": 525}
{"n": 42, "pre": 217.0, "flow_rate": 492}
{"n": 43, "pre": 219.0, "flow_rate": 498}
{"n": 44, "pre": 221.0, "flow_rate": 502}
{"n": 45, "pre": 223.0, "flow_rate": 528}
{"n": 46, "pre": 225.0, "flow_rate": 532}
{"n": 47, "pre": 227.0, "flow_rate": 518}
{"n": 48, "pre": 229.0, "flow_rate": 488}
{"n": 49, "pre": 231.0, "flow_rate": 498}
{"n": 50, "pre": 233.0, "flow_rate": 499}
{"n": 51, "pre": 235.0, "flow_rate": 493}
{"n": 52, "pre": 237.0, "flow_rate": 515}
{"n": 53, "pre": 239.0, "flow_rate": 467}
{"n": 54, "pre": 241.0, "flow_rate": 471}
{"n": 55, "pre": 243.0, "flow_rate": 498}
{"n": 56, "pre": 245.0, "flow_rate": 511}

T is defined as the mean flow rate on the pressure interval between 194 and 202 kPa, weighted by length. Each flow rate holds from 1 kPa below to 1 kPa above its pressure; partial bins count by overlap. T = 417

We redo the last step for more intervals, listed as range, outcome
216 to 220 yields 495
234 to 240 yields 492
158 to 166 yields 440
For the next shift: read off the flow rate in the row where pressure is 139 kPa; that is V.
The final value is 383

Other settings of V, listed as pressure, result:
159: 414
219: 498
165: 450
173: 401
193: 339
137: 397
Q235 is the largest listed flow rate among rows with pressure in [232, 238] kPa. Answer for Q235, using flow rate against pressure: 515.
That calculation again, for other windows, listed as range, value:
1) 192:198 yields 400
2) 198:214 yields 556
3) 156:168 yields 475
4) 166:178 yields 433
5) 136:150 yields 397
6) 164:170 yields 450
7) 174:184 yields 402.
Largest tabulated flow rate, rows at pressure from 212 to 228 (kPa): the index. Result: 556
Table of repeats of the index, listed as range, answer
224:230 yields 532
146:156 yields 368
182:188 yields 355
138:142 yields 383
